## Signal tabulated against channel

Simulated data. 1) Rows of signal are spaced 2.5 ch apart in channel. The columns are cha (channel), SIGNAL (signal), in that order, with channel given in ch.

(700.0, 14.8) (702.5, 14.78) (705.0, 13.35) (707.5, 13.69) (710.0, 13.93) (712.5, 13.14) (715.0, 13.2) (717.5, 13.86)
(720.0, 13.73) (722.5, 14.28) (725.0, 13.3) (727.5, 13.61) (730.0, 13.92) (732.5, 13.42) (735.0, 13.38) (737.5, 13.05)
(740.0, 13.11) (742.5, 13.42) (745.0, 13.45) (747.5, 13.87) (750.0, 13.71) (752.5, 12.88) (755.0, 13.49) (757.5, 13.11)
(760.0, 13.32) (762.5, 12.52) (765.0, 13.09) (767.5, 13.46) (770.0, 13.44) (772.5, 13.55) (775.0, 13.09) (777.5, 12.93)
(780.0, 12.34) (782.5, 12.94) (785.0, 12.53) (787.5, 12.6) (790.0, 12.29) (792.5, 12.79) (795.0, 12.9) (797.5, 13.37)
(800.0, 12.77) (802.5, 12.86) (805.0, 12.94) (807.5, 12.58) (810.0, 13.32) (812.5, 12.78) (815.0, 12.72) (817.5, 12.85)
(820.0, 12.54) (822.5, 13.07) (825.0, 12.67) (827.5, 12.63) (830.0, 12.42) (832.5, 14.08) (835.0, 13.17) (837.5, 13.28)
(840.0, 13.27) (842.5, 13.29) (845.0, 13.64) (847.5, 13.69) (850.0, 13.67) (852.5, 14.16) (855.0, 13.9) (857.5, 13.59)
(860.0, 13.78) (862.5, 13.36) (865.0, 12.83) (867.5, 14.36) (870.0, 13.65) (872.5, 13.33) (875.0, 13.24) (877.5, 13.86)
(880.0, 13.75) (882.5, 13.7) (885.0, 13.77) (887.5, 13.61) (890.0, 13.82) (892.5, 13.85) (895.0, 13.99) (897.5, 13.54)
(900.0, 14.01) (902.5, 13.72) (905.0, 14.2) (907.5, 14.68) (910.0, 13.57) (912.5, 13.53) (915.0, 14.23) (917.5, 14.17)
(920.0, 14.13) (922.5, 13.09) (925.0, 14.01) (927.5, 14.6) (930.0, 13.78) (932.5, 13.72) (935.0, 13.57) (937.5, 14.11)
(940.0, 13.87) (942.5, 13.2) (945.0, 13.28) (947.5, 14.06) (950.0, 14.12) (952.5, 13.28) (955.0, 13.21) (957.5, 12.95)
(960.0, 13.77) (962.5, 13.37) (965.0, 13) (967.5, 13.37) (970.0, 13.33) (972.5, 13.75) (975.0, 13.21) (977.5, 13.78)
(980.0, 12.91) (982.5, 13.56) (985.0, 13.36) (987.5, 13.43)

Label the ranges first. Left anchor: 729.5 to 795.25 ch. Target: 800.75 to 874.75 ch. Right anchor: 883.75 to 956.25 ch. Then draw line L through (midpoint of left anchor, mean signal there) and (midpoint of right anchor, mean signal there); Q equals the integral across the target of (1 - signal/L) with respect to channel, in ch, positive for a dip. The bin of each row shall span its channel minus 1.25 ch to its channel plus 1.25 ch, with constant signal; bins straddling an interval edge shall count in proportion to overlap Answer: 1.1 ch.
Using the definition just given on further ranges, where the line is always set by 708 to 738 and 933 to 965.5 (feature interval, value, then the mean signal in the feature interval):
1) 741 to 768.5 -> 0.57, 13.3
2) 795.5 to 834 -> 1.87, 12.9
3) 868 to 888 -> -0.13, 13.6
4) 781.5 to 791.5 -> 0.73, 12.6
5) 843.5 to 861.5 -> -0.27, 13.8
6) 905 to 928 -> -0.76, 14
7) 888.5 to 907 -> -0.49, 13.9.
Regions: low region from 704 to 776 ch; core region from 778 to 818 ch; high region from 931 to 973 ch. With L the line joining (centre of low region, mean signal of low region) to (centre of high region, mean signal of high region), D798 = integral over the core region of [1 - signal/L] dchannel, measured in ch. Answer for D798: 1.98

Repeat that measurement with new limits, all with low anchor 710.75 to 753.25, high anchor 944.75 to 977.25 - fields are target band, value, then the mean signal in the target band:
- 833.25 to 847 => 0.1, 13.4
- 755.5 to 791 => 1.4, 13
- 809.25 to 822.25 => 0.6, 12.8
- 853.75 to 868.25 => -0.1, 13.6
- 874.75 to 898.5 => -0.5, 13.7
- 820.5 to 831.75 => 0.6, 12.7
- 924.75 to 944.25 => -0.5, 13.8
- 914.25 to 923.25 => -0.3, 13.9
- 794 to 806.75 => 0.5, 13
